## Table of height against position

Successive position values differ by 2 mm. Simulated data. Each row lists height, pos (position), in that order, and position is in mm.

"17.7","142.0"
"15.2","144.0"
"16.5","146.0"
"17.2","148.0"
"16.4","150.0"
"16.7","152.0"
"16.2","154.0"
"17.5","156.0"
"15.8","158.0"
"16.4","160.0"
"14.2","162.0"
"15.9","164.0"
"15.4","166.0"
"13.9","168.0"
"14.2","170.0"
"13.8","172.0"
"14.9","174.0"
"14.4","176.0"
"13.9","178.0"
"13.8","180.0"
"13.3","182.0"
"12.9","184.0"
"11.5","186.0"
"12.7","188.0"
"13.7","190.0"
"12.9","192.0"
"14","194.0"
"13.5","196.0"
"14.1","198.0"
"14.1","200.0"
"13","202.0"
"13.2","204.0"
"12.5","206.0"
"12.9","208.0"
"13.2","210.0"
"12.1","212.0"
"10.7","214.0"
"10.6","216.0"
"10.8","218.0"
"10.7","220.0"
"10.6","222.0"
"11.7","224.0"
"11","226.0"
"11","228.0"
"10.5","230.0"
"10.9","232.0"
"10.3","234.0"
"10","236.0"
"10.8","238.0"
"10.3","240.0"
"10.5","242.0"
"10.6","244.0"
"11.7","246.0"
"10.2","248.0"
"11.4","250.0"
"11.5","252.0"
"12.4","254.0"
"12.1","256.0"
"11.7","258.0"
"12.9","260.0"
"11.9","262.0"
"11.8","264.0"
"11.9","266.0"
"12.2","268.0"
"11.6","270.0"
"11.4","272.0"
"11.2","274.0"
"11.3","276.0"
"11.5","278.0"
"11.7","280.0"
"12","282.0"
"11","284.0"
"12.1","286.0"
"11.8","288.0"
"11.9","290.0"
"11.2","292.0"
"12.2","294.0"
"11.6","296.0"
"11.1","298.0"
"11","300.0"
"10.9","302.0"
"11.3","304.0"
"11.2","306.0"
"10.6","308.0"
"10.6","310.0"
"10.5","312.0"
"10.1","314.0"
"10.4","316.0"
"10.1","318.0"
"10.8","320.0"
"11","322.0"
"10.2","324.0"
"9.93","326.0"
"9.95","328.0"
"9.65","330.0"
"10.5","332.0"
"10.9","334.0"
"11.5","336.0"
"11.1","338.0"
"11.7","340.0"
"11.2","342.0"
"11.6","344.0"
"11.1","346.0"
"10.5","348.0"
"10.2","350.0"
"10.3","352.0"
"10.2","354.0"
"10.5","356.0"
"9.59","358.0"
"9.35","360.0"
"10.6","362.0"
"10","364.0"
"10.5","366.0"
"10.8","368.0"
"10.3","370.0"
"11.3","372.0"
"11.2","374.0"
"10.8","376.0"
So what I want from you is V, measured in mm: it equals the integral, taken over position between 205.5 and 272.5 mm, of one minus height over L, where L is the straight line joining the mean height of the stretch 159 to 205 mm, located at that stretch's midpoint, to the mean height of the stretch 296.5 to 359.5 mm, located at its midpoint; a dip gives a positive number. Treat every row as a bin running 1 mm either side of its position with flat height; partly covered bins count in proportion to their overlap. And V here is 6.7 mm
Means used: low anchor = 13.9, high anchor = 10.6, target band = 11.4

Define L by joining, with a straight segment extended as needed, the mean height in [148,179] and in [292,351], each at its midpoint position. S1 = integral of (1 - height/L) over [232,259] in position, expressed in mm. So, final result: 4.1 mm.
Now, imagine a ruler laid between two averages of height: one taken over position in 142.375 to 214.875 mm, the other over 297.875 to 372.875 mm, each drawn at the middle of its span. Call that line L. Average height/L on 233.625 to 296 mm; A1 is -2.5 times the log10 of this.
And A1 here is 0.070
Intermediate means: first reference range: 14.3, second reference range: 10.6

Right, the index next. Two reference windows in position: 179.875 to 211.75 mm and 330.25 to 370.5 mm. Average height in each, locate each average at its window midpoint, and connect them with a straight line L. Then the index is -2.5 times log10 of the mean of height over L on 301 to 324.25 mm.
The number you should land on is 0.06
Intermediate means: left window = 13.2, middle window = 10.7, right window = 10.6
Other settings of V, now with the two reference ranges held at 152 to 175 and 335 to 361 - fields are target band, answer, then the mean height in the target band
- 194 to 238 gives 7.01 mm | 11.8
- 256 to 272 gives 1.05 mm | 12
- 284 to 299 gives 0.57 mm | 11.7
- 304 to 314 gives 0.81 mm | 10.7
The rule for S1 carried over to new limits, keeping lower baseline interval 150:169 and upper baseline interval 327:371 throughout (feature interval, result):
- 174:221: 6.1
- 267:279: 1.1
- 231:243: 2.8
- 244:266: 2.4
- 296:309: 0.9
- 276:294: 1.0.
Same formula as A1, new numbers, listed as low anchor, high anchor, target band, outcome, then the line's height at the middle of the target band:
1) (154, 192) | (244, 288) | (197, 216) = 0.054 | 13.4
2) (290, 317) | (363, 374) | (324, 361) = 0.026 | 10.8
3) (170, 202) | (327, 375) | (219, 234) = 0.181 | 12.8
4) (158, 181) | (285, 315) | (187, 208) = 0.046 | 13.9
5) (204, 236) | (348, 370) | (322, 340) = -0.013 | 10.4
